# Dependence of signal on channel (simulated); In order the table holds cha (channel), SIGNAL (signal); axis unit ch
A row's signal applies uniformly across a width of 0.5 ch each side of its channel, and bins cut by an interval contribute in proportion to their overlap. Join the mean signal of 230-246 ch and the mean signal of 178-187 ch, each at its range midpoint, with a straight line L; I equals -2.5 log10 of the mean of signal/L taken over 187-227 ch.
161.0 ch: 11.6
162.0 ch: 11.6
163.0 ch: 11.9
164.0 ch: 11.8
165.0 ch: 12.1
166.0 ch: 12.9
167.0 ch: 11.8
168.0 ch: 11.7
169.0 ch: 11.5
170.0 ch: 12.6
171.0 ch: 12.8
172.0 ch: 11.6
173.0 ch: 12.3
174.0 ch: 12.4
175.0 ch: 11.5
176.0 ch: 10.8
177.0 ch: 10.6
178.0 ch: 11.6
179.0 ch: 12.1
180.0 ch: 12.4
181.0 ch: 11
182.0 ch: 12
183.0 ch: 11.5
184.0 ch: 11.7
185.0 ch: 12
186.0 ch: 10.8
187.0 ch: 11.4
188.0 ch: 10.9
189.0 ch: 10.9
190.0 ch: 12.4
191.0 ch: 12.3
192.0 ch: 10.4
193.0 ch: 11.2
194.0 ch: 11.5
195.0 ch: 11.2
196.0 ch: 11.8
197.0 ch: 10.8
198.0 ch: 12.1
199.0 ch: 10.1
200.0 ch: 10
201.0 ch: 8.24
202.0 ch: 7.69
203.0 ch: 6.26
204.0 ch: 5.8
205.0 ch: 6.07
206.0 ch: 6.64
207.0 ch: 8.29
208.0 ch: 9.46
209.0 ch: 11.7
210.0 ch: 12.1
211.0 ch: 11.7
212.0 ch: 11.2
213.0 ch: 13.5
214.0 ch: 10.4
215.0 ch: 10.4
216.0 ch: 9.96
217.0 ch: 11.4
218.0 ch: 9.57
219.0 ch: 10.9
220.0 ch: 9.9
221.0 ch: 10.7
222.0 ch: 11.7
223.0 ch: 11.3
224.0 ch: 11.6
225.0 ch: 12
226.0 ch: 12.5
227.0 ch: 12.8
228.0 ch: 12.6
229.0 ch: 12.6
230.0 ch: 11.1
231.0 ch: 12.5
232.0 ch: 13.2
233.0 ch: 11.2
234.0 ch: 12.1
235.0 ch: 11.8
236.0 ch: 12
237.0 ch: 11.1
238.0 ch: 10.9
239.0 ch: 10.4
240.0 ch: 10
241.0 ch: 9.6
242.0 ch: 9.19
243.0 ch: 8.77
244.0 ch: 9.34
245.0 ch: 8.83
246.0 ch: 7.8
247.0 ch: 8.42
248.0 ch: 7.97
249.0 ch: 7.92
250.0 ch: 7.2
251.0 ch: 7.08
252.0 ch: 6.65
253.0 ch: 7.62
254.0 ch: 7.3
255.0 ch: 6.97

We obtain 0.07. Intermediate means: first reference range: 11.7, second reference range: 10.6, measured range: 10.5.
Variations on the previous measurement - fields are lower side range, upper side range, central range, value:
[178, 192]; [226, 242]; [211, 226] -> 0.044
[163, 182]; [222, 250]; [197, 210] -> 0.276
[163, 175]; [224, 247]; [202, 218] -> 0.186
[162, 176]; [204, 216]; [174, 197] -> -0.028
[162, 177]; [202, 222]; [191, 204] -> 0.054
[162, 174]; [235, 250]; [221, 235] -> -0.205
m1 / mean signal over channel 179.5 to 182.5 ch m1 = 11.8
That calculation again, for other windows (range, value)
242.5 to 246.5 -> 8.68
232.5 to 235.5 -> 11.7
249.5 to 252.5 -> 6.98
